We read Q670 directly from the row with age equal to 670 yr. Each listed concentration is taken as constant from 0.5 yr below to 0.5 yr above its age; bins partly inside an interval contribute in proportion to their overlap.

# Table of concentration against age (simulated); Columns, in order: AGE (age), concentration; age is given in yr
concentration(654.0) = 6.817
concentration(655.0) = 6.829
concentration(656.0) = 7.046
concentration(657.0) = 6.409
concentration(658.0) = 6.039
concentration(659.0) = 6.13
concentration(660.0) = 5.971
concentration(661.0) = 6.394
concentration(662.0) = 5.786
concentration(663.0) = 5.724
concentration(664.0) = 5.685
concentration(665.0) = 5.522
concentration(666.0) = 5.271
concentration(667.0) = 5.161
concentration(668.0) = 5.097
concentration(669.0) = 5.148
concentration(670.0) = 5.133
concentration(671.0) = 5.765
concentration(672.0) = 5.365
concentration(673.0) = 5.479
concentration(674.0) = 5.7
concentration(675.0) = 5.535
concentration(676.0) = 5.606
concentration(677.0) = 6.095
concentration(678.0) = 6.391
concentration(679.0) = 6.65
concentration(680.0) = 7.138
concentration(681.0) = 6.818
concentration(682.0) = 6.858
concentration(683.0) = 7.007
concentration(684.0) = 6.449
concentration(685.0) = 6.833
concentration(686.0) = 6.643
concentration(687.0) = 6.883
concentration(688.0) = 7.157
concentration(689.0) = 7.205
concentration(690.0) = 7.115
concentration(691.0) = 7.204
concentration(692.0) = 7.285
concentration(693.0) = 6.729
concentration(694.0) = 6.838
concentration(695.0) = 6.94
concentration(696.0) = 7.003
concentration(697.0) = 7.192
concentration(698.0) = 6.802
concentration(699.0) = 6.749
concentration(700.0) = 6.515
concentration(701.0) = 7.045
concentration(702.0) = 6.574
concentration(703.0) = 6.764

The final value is 5.133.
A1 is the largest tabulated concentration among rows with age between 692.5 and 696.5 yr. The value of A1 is 7.003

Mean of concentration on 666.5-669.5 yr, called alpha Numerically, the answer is 5.14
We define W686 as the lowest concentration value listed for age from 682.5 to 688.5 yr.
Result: 6.449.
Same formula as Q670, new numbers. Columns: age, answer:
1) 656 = 7.046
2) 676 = 5.606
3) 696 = 7.003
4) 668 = 5.097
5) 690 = 7.115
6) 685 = 6.833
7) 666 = 5.271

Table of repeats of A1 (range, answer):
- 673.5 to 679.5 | 6.65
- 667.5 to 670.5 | 5.148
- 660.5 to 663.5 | 6.394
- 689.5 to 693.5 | 7.285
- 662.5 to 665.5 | 5.724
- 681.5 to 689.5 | 7.205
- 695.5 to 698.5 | 7.192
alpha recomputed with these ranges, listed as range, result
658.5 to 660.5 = 6.05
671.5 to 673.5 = 5.42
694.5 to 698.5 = 6.98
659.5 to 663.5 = 5.97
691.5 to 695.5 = 6.95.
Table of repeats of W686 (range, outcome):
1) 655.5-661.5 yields 5.971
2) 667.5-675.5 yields 5.097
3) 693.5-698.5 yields 6.802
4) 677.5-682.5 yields 6.391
